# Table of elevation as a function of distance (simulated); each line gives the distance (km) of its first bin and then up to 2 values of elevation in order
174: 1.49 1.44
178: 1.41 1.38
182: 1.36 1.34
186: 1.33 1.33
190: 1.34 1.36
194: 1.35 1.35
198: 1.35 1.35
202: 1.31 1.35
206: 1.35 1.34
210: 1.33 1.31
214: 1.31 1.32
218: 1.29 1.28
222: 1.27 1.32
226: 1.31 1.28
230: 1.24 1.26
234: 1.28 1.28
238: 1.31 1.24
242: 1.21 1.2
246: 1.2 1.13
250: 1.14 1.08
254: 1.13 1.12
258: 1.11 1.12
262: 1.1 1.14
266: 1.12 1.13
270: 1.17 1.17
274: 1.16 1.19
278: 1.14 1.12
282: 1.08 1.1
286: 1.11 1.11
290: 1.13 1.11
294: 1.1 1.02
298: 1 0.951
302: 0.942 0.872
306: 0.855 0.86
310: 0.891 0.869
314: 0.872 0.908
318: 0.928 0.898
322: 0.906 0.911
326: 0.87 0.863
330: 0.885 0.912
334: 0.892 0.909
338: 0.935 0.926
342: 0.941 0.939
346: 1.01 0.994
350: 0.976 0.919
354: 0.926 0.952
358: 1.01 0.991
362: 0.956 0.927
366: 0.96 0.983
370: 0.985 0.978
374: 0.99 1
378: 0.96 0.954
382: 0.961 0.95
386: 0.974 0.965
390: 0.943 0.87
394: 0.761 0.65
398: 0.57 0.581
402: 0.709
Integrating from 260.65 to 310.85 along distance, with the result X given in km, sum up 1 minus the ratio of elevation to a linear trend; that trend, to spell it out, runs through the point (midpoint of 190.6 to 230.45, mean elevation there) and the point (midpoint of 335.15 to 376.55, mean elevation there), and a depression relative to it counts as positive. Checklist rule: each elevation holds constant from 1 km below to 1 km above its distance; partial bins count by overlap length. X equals 3.2 km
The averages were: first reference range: 1.32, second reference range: 0.962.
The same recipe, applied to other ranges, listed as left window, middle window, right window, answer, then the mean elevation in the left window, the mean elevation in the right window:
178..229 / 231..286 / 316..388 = 1.1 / 1.33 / 0.945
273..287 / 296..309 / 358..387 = 2.0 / 1.13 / 0.971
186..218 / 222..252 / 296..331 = -1.0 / 1.33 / 0.902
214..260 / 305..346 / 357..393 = 6.1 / 1.23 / 0.964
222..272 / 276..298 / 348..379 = 0.3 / 1.19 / 0.968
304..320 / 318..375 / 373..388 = -0.8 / 0.883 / 0.97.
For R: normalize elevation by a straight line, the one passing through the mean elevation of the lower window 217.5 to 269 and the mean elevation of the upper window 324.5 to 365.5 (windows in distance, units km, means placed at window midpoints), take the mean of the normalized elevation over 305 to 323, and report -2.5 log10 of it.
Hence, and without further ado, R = 0.15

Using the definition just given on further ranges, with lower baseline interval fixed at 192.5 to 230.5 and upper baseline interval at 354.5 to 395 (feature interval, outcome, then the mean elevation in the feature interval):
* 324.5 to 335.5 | 0.187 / 0.887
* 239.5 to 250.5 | 0.051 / 1.19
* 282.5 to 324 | 0.149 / 0.971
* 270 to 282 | 0.022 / 1.15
